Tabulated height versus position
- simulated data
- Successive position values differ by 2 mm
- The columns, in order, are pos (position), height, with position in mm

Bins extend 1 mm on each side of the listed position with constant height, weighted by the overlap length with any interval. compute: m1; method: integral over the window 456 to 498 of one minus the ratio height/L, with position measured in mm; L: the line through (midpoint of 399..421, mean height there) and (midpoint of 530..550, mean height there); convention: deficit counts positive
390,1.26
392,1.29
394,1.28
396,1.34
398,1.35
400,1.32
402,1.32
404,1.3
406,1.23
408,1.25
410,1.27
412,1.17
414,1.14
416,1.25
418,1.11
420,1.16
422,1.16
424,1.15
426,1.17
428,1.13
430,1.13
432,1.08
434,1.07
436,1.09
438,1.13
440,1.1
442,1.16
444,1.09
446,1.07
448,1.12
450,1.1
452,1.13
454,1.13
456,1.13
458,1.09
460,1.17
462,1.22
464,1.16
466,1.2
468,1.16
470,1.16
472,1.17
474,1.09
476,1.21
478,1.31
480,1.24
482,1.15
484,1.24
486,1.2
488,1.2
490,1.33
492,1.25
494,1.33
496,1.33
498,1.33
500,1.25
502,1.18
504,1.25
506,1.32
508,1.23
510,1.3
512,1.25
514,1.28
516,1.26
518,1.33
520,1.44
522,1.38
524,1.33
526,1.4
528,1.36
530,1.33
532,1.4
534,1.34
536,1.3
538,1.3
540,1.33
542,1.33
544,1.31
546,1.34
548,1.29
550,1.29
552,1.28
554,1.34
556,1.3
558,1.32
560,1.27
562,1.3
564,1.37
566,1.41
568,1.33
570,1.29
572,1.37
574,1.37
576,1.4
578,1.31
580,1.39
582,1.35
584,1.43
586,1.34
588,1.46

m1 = 2.2 mm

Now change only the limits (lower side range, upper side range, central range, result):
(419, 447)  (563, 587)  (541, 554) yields 0.1 mm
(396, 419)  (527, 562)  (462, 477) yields 1.3 mm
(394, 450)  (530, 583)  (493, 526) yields -0.6 mm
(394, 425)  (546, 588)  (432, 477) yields 4.7 mm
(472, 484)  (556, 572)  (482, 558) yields -2.4 mm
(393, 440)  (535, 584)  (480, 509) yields 0.3 mm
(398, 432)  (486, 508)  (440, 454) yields 1.3 mm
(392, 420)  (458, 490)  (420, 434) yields 1.2 mm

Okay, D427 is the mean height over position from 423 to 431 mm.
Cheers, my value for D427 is 1.15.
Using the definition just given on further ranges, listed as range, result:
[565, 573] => 1.35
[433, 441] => 1.1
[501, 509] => 1.24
